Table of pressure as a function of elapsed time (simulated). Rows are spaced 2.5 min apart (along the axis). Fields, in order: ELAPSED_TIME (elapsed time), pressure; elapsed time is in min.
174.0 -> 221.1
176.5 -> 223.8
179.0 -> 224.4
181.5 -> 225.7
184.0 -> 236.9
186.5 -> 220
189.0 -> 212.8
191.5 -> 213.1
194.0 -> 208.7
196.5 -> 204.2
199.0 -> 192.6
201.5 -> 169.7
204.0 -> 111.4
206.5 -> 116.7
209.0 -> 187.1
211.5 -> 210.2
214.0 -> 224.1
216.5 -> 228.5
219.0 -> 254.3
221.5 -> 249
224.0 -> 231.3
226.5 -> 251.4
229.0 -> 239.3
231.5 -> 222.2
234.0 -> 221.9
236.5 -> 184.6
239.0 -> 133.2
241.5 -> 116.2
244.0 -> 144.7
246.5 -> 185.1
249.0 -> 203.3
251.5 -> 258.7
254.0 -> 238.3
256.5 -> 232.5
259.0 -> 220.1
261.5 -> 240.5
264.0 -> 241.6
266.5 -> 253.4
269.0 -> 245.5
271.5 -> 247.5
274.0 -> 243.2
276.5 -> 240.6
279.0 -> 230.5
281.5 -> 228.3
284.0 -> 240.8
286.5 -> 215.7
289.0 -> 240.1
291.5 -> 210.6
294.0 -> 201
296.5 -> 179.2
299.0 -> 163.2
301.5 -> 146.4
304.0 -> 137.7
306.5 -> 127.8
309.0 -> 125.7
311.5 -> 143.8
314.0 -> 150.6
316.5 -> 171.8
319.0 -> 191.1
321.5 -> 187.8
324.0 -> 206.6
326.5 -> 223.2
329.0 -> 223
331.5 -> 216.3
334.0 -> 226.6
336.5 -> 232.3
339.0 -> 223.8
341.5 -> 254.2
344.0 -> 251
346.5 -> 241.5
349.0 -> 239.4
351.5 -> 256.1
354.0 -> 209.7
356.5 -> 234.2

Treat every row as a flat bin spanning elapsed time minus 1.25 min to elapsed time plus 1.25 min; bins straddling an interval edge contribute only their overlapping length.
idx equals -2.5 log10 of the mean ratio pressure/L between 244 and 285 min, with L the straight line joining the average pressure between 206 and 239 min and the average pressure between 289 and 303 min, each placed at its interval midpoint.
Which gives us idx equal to -0.17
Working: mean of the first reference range 216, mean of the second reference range 185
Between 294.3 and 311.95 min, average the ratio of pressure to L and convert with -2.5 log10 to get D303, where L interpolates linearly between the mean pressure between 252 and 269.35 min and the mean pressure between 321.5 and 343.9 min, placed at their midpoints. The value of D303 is 0.47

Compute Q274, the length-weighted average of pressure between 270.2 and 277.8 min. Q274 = 244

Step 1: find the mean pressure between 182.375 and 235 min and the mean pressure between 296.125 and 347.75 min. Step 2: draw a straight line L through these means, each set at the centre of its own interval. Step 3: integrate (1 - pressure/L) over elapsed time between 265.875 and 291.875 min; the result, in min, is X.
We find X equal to -4.94 min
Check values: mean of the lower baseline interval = 210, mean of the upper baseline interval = 192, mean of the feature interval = 236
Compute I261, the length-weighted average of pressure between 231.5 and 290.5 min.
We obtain 218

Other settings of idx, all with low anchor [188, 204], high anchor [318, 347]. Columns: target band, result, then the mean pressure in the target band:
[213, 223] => -0.206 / 239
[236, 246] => 0.367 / 145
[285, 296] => -0.006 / 215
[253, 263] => -0.130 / 233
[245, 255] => -0.072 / 219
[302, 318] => 0.452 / 144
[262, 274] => -0.179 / 246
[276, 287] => -0.097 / 232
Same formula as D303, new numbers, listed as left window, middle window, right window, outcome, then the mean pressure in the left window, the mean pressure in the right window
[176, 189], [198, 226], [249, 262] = 0.15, 225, 235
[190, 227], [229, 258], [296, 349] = 0.02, 203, 193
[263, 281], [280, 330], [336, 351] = 0.29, 243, 242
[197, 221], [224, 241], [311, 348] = -0.06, 191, 211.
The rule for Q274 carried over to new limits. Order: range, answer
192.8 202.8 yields 193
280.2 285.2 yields 234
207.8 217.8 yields 213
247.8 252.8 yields 231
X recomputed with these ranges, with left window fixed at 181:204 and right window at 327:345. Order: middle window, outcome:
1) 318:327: 1.12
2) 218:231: -2.10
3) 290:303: 2.52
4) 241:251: 1.92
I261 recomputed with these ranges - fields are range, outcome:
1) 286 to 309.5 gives 175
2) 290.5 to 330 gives 174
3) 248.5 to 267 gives 237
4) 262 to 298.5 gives 229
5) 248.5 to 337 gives 208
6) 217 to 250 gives 203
